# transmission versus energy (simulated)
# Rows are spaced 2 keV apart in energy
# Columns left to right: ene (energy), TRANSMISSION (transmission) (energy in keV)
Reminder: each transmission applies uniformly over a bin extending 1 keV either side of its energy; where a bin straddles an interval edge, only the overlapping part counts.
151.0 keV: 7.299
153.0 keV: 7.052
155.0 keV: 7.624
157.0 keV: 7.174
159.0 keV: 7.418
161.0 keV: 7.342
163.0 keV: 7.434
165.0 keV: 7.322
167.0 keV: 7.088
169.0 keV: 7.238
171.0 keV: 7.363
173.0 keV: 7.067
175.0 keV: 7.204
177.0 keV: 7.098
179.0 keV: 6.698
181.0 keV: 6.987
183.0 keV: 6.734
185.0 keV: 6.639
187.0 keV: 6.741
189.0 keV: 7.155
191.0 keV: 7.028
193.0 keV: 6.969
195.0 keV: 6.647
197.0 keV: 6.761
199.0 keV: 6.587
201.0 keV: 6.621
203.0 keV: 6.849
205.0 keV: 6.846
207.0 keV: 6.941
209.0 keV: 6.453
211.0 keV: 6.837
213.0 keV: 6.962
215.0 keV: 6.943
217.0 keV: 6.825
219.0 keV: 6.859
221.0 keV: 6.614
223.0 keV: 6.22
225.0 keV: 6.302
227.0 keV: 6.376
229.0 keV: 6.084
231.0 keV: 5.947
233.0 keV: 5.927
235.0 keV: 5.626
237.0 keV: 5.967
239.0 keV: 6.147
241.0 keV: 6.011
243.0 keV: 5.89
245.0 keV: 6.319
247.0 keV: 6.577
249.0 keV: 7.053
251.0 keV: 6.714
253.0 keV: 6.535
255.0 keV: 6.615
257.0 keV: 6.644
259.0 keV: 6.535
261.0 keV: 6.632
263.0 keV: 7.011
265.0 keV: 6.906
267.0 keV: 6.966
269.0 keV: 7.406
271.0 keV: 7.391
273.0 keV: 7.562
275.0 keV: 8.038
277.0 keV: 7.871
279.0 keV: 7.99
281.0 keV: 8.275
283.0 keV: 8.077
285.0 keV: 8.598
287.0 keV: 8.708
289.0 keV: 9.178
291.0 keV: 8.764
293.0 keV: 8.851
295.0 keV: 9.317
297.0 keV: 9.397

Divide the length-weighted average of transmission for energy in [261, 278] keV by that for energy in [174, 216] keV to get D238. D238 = 1.1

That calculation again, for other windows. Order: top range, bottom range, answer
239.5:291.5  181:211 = 1.07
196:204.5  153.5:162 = 0.91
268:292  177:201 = 1.20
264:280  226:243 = 1.25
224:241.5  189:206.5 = 0.89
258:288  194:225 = 1.13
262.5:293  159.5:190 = 1.12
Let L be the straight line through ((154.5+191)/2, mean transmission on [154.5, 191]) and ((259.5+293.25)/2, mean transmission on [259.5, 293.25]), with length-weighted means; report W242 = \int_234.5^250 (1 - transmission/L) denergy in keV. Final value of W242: 2.8 keV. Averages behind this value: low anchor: 7.12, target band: 6.22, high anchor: 7.85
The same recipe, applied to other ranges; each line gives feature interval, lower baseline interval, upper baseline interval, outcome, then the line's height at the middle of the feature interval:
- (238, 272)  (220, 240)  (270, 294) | 2.3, 7.16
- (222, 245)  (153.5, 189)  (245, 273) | 2.9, 6.93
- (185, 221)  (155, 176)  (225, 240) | -1.3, 6.58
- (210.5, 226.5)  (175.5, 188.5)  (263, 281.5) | 1.0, 7.13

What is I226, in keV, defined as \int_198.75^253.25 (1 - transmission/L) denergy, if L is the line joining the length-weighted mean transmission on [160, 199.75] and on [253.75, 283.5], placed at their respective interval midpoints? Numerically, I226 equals 5.32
